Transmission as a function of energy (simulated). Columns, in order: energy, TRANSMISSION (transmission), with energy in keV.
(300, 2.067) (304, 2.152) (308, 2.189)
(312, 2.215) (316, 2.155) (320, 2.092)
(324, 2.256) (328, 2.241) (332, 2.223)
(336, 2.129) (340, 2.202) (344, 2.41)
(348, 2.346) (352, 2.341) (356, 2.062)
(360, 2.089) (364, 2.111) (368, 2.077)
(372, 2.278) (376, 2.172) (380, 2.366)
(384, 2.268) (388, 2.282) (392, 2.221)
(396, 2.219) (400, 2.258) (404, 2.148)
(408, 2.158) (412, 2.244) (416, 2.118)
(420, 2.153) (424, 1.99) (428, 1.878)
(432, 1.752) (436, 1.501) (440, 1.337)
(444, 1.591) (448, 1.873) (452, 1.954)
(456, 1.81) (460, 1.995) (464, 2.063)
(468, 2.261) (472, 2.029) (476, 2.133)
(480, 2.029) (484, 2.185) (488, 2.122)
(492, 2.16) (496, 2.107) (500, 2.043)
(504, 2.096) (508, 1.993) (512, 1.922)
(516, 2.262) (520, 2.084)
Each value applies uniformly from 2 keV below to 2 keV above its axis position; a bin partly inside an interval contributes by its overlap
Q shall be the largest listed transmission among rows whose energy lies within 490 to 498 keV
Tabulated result 2.16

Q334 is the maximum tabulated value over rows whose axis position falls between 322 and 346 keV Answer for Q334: 2.41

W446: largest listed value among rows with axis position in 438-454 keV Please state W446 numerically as 1.954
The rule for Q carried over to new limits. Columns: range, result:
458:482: 2.261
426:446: 1.878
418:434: 2.153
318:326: 2.256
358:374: 2.278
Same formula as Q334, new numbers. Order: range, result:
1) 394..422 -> 2.258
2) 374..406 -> 2.366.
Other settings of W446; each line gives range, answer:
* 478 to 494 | 2.185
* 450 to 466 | 2.063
